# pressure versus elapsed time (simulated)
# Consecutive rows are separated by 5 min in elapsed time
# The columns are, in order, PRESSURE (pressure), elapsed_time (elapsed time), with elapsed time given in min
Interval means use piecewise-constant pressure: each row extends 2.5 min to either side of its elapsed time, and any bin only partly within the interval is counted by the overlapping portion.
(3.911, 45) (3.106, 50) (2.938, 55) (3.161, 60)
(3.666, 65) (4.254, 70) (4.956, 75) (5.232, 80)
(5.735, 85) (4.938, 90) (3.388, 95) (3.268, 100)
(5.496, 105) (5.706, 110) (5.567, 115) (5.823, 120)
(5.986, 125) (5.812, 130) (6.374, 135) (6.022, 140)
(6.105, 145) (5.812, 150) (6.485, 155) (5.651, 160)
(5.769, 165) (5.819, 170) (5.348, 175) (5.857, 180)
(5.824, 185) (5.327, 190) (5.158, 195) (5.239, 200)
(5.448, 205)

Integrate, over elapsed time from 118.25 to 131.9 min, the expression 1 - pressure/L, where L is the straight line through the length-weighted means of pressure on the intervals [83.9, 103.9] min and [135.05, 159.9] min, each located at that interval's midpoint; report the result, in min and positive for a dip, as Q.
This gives -1.4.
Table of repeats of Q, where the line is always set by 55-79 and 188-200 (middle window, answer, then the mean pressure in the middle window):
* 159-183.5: -3.4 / 5.7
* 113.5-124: -2.9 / 5.75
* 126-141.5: -4.8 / 6.06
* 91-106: 1.0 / 3.99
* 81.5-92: -3.0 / 5.35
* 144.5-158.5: -3.7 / 6.1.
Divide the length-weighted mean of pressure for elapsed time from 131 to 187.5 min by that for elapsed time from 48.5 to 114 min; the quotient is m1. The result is 1.36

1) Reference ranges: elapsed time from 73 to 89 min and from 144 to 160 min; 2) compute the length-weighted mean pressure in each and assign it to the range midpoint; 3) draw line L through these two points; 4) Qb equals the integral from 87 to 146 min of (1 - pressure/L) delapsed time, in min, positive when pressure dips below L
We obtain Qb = 3.46 min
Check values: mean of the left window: 5.28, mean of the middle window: 5.36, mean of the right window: 6.06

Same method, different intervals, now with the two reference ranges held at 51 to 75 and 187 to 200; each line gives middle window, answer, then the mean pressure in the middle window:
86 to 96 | -1.36 min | 4.52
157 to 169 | -2.14 min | 5.76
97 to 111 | -1.76 min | 4.68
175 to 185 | -1.23 min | 5.72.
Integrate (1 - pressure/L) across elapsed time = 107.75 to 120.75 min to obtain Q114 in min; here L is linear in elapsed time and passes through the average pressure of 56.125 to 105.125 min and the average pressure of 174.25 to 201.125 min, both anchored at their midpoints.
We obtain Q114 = -2.78 min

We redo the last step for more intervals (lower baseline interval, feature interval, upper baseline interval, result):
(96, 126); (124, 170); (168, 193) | -5.0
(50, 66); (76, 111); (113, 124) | -1.2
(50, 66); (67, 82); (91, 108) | -4.9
